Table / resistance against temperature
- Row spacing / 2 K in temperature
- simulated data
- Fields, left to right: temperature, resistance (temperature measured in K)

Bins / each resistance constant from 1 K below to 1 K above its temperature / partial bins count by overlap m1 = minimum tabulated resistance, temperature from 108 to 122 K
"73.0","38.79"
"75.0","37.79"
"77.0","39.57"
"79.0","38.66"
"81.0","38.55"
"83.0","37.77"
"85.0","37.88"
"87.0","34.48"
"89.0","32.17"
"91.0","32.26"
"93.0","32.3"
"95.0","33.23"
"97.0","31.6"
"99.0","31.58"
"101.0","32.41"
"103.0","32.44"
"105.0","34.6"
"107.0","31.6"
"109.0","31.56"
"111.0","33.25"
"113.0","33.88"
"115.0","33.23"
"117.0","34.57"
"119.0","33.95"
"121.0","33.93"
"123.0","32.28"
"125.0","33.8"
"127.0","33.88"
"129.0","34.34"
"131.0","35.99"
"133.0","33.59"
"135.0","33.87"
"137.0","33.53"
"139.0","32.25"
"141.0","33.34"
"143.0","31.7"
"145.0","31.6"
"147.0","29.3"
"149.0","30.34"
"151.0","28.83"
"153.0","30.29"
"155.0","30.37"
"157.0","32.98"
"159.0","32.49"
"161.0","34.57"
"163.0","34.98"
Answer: 31.56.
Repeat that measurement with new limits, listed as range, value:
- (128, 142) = 32.25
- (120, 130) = 32.28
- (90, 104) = 31.58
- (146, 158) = 28.83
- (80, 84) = 37.77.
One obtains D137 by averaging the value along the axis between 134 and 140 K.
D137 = 33.2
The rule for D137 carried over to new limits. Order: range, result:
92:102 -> 32.2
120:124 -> 33.1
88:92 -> 32.2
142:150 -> 30.7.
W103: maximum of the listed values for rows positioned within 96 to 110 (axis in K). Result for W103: 34.6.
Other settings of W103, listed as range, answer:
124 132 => 35.99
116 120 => 34.57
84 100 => 37.88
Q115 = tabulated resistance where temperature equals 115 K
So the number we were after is 33.23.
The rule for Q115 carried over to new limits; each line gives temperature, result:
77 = 39.57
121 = 33.93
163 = 34.98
